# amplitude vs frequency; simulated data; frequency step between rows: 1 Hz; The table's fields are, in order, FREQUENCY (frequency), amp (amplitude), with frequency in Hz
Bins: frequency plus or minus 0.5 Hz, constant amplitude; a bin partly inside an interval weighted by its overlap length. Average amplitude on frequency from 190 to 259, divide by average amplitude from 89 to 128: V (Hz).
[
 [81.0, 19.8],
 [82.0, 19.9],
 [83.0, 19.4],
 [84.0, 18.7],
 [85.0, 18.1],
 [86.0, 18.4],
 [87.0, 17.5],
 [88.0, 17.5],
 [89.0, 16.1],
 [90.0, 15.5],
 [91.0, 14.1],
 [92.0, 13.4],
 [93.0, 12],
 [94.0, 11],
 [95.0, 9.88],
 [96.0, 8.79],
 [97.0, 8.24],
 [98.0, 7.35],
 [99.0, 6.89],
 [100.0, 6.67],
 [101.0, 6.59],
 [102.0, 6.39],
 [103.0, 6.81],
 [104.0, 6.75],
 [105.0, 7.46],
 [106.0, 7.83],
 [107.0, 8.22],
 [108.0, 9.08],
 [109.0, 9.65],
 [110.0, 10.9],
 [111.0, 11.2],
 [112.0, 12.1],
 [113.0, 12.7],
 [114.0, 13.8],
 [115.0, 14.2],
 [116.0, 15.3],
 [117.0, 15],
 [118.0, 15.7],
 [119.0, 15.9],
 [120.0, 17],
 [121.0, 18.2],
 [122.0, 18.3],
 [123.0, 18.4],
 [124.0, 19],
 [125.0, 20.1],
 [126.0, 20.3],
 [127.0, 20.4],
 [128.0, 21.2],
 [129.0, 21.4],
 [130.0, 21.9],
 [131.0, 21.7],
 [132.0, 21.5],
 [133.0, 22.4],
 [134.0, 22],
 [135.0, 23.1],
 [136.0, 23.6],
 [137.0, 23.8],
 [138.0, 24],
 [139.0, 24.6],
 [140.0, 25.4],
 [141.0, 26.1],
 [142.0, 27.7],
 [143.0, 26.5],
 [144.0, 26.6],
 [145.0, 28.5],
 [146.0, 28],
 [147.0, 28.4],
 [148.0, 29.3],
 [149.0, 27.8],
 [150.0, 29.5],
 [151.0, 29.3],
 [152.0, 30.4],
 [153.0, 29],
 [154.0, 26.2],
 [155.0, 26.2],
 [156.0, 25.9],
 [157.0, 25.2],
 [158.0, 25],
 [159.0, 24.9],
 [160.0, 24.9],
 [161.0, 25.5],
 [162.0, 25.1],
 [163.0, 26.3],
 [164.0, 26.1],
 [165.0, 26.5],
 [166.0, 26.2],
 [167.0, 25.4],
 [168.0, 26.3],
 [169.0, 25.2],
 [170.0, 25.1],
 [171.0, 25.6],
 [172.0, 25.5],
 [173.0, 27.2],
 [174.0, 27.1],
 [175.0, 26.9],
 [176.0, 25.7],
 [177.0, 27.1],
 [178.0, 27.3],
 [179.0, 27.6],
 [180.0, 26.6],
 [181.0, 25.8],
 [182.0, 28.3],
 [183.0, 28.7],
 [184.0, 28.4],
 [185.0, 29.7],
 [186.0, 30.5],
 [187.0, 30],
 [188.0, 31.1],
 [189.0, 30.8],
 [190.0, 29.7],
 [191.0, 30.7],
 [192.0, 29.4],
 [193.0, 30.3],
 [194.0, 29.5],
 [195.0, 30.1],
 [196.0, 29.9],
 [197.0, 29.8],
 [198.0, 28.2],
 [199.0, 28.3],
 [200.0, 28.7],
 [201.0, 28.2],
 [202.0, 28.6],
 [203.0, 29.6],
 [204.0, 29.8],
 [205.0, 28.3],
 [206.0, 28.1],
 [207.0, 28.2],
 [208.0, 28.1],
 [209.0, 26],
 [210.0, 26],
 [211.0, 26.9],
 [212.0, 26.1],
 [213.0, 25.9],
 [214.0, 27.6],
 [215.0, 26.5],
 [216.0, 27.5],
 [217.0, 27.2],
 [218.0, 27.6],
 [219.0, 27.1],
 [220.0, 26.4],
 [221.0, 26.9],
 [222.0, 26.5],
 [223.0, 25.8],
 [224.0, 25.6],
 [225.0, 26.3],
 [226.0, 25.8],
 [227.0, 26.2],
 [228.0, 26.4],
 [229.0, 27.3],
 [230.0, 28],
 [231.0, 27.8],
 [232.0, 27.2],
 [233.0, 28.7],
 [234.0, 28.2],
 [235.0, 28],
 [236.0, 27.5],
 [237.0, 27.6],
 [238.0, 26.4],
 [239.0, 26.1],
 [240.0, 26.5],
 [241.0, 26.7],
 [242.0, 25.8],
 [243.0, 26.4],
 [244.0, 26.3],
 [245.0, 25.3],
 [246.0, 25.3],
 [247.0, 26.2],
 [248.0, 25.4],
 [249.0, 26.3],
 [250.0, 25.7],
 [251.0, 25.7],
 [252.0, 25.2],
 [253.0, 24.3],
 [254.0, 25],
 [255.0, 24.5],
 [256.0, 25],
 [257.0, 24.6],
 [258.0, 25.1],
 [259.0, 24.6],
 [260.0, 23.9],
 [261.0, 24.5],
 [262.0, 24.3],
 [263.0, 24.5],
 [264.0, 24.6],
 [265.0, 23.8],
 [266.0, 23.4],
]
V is 2.16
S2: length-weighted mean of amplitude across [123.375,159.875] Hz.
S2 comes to 24.9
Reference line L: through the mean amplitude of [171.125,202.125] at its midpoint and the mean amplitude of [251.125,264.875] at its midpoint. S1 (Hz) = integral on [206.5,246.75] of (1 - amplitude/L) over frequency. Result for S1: -0.7 Hz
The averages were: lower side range 28.5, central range 26.8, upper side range 24.6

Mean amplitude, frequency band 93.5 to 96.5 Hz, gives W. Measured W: 9.89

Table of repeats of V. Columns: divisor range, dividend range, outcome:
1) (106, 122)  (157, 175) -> 1.95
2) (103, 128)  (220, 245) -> 1.91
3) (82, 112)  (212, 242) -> 2.33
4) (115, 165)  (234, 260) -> 1.10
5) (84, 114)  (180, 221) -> 2.56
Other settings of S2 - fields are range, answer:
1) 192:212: 28.5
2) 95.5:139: 15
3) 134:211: 27.4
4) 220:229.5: 26.3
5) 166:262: 27.1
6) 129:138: 22.5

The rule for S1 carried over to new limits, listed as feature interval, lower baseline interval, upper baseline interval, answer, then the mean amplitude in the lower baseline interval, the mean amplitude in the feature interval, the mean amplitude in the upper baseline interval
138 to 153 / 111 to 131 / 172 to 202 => -4.23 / 17.4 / 27.6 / 28.6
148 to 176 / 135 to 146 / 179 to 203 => 0.66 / 25.7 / 26.5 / 29.2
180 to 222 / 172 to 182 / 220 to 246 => -2.47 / 26.8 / 28.4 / 26.7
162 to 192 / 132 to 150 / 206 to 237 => -1.34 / 25.7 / 27.5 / 27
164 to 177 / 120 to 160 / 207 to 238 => -0.41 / 24.3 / 26.1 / 27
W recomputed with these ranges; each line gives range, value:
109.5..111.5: 11.1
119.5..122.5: 17.8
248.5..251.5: 25.9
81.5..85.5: 19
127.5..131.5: 21.6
